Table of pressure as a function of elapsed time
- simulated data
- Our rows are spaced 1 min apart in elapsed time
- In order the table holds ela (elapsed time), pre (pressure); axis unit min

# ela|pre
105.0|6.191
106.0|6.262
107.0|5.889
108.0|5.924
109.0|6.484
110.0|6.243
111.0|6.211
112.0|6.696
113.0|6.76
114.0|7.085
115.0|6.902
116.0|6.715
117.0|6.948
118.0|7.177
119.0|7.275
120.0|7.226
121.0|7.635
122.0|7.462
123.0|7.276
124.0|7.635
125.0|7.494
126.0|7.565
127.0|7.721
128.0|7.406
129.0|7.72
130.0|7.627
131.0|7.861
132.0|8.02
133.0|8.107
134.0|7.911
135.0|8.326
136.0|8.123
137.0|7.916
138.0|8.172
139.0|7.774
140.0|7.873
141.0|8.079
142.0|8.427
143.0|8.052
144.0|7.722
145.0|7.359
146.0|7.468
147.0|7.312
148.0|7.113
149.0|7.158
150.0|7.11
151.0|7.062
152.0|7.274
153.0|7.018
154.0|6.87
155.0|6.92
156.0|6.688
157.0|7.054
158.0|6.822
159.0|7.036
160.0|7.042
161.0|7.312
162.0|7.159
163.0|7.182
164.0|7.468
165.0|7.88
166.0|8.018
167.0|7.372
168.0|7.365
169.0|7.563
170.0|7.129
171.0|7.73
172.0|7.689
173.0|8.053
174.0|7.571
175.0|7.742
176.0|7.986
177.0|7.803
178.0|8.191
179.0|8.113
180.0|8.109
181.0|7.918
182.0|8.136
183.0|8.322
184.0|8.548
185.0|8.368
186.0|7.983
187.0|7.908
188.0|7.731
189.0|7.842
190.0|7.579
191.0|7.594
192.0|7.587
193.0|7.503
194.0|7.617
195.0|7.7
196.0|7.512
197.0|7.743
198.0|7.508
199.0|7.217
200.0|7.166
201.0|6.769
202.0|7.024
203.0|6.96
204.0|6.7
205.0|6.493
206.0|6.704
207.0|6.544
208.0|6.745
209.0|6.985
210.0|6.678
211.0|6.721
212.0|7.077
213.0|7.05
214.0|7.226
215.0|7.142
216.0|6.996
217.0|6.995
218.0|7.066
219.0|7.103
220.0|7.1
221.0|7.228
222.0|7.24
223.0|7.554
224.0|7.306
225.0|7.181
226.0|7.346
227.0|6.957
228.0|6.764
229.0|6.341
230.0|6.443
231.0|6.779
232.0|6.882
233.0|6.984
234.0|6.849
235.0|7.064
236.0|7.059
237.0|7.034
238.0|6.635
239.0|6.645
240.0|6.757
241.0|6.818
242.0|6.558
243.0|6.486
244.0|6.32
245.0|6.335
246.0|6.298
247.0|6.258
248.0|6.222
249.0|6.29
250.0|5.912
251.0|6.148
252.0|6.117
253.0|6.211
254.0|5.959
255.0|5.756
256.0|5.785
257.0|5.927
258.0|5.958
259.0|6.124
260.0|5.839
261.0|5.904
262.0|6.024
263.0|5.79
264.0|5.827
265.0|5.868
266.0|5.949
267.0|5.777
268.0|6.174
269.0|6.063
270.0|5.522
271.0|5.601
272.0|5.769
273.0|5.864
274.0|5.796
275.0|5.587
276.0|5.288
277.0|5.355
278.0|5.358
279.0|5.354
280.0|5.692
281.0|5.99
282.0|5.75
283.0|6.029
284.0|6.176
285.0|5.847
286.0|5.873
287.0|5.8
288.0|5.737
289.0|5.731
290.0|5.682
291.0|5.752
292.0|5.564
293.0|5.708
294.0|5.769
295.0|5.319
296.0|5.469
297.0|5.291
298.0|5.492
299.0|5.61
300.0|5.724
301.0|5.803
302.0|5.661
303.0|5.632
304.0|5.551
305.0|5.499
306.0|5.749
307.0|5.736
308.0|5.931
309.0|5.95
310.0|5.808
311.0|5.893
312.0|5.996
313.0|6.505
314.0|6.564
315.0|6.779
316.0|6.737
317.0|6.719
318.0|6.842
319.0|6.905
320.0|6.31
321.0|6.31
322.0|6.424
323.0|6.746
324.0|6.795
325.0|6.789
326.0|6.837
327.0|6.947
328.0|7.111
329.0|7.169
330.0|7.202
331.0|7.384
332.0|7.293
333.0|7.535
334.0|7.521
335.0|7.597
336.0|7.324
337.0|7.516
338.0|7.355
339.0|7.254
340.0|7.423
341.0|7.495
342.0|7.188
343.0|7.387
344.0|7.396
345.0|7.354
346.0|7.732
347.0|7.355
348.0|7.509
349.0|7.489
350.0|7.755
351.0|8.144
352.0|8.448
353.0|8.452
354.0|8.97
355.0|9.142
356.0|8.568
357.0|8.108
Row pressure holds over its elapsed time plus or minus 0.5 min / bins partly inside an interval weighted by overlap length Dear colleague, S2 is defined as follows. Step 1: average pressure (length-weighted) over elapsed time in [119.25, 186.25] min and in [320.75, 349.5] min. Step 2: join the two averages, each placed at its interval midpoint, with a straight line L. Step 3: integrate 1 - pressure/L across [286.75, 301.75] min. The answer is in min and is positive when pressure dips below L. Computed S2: 3.5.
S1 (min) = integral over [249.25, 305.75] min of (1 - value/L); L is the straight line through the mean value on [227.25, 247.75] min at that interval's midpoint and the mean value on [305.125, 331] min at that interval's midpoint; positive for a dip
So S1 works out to 7.1 min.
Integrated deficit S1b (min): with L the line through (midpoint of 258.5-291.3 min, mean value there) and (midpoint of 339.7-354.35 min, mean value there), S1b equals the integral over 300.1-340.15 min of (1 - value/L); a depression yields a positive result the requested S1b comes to 2.3 min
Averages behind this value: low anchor 5.78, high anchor 7.73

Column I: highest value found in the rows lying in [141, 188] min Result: 8.548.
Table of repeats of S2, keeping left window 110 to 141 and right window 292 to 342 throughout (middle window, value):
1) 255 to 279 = 3.4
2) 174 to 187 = -1.6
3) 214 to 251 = 0.6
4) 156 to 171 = -0.1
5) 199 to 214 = 0.4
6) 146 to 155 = 0.3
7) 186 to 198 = -0.9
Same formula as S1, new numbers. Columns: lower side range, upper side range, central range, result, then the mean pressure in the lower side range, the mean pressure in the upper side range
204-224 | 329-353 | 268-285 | 3.6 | 6.98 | 7.52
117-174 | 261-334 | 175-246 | -3.3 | 7.51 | 6.07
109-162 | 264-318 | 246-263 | 0.4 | 7.37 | 5.82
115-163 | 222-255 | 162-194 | -2.9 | 7.46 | 6.64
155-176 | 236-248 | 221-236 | -0.6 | 7.4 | 6.57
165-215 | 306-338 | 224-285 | 8.0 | 7.5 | 6.74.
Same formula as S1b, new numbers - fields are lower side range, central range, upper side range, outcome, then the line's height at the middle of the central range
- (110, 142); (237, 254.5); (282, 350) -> 1.26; 6.86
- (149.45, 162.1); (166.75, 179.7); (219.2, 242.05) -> -1.34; 7.01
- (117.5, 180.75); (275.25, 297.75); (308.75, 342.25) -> 4.42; 7.04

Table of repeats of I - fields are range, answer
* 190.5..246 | 7.743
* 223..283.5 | 7.554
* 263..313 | 6.505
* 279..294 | 6.176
